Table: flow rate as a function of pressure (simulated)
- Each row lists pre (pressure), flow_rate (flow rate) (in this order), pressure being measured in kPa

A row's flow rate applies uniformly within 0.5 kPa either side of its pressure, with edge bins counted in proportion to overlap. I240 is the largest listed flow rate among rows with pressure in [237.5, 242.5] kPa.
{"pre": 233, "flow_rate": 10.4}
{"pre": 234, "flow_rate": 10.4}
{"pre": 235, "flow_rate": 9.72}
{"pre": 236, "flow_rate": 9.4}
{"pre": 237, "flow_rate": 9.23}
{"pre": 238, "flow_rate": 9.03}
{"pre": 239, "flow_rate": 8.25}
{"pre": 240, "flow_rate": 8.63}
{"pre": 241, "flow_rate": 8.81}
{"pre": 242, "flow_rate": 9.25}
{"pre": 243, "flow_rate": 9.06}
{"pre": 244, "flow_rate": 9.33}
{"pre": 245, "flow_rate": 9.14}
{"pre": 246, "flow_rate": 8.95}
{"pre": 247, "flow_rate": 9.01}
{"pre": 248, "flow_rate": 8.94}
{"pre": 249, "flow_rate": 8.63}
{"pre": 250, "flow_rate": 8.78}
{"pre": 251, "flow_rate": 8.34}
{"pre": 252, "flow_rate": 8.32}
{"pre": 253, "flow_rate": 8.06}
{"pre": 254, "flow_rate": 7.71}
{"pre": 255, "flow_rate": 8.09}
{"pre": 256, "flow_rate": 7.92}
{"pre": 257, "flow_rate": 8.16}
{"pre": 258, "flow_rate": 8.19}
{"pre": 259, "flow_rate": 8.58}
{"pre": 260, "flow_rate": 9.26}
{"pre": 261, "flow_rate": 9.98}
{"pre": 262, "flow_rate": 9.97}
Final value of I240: 9.25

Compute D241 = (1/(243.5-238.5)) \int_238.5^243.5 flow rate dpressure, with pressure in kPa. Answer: 8.8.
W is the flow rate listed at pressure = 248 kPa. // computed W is 8.94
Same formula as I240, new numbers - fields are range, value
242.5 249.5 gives 9.33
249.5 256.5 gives 8.78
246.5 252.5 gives 9.01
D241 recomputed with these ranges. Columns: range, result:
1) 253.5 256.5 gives 7.91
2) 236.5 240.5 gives 8.79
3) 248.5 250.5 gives 8.71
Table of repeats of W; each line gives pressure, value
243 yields 9.06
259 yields 8.58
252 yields 8.32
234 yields 10.4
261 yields 9.98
